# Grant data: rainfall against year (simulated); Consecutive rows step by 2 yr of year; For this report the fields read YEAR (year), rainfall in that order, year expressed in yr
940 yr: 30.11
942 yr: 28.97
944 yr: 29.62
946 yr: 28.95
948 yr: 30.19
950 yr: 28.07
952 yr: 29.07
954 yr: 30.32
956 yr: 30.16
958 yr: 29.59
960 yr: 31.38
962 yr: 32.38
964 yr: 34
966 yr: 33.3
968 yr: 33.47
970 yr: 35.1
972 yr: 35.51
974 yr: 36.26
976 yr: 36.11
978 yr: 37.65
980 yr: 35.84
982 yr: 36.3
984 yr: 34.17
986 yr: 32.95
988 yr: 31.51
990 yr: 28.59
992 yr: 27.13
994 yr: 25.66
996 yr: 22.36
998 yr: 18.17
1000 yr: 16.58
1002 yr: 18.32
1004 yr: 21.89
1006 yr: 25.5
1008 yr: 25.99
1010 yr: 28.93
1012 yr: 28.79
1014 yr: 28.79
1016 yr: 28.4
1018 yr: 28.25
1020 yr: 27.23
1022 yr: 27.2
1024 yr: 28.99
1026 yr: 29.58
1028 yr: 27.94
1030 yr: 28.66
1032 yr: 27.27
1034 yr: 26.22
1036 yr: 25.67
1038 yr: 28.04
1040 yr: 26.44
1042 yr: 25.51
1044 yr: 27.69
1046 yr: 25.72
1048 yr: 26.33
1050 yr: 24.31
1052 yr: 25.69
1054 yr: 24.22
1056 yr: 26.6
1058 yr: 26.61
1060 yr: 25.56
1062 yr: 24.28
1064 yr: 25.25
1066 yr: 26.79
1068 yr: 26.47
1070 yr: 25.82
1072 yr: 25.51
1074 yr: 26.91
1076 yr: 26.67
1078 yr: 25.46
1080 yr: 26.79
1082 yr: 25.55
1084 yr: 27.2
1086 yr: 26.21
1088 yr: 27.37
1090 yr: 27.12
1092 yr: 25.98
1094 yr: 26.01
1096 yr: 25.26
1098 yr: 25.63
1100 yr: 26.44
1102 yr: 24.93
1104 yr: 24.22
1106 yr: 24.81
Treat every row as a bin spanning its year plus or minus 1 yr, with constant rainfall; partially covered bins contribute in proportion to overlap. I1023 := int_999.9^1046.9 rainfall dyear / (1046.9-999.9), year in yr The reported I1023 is 26.6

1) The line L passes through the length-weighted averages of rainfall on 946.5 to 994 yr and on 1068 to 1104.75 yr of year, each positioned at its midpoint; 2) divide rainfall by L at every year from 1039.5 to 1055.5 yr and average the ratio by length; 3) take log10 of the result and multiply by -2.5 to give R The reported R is 0.10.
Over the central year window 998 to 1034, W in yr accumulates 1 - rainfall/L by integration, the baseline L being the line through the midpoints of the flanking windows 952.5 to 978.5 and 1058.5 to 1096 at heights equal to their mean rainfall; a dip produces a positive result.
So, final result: 4.6 yr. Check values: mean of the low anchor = 33.3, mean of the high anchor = 26.1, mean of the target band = 26.1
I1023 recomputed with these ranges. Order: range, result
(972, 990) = 34.8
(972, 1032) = 28.5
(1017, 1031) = 28.3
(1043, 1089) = 26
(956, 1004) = 30.3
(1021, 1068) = 26.5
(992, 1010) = 22.5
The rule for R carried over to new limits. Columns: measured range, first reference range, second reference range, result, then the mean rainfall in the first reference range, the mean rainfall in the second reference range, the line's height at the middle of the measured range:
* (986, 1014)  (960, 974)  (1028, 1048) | 0.22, 33.9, 26.8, 30.6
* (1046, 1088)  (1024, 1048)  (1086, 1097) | 0.03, 27.2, 26.3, 26.7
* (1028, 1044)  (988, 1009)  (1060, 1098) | -0.10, 23.4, 26.1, 24.7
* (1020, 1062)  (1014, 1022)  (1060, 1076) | 0.01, 28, 25.9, 27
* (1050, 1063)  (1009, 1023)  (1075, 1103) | 0.07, 28.2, 26.2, 27.1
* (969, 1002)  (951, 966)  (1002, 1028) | -0.03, 31.1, 27.1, 29.2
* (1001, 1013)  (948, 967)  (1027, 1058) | 0.14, 30.9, 26.4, 28.3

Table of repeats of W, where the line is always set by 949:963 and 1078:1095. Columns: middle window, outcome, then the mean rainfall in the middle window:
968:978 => -2.0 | 35.7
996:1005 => 3.0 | 19.1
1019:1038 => 0.3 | 27.7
